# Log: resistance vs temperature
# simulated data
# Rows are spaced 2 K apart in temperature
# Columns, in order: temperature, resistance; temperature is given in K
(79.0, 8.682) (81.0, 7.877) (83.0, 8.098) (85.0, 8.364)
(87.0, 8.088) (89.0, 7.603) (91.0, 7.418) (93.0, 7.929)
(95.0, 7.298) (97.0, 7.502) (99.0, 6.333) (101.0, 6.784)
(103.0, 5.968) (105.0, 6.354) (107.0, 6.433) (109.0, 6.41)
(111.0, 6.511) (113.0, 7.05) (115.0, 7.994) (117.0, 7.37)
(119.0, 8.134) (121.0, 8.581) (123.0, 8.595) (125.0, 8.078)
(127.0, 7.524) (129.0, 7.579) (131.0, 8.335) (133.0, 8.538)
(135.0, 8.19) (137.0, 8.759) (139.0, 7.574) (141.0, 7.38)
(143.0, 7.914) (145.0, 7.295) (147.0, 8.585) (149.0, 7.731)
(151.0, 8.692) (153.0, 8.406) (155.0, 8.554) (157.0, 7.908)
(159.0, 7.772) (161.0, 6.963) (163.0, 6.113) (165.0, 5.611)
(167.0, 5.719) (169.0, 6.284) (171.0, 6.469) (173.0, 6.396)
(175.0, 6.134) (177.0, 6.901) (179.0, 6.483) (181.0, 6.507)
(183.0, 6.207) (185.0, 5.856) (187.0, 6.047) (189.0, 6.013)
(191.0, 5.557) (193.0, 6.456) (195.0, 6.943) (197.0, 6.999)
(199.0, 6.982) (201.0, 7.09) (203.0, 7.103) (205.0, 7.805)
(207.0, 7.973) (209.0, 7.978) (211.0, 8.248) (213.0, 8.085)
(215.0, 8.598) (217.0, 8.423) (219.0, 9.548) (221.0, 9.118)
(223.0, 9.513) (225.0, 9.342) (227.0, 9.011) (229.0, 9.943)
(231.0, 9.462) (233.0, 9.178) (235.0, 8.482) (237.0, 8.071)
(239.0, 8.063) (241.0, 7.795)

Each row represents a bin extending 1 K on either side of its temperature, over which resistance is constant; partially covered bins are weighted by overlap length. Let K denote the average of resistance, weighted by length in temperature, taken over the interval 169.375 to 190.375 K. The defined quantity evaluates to 6.29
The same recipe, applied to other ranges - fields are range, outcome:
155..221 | 7.03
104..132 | 7.5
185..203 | 6.51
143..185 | 7.03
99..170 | 7.46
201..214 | 7.81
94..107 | 6.69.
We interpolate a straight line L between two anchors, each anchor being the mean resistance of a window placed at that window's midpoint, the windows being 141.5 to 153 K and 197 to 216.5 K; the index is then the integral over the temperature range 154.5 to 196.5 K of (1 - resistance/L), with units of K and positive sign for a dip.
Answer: 7.5 K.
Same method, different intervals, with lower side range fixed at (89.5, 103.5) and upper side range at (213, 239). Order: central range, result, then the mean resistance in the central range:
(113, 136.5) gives -1.7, 8.05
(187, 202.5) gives 3.6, 6.56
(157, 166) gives 1.4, 6.76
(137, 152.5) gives -0.3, 7.96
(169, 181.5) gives 2.7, 6.46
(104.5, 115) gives 0.8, 6.7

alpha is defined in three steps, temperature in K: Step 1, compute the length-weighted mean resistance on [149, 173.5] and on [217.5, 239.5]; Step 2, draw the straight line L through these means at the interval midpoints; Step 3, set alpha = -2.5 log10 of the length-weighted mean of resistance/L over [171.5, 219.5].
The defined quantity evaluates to 0.15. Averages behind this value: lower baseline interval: 7.11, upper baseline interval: 9.07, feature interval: 7.07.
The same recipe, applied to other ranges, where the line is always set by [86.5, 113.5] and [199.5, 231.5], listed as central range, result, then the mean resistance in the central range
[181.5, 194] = 0.33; 6.04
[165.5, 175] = 0.27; 6.18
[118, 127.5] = -0.13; 8.22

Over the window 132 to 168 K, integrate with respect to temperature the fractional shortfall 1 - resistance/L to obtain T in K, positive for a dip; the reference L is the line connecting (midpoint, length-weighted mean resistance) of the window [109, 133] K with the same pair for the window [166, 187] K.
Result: -3.3 K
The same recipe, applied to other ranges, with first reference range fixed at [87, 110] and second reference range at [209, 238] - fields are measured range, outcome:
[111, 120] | -0.4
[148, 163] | -0.1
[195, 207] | 1.8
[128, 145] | -1.0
